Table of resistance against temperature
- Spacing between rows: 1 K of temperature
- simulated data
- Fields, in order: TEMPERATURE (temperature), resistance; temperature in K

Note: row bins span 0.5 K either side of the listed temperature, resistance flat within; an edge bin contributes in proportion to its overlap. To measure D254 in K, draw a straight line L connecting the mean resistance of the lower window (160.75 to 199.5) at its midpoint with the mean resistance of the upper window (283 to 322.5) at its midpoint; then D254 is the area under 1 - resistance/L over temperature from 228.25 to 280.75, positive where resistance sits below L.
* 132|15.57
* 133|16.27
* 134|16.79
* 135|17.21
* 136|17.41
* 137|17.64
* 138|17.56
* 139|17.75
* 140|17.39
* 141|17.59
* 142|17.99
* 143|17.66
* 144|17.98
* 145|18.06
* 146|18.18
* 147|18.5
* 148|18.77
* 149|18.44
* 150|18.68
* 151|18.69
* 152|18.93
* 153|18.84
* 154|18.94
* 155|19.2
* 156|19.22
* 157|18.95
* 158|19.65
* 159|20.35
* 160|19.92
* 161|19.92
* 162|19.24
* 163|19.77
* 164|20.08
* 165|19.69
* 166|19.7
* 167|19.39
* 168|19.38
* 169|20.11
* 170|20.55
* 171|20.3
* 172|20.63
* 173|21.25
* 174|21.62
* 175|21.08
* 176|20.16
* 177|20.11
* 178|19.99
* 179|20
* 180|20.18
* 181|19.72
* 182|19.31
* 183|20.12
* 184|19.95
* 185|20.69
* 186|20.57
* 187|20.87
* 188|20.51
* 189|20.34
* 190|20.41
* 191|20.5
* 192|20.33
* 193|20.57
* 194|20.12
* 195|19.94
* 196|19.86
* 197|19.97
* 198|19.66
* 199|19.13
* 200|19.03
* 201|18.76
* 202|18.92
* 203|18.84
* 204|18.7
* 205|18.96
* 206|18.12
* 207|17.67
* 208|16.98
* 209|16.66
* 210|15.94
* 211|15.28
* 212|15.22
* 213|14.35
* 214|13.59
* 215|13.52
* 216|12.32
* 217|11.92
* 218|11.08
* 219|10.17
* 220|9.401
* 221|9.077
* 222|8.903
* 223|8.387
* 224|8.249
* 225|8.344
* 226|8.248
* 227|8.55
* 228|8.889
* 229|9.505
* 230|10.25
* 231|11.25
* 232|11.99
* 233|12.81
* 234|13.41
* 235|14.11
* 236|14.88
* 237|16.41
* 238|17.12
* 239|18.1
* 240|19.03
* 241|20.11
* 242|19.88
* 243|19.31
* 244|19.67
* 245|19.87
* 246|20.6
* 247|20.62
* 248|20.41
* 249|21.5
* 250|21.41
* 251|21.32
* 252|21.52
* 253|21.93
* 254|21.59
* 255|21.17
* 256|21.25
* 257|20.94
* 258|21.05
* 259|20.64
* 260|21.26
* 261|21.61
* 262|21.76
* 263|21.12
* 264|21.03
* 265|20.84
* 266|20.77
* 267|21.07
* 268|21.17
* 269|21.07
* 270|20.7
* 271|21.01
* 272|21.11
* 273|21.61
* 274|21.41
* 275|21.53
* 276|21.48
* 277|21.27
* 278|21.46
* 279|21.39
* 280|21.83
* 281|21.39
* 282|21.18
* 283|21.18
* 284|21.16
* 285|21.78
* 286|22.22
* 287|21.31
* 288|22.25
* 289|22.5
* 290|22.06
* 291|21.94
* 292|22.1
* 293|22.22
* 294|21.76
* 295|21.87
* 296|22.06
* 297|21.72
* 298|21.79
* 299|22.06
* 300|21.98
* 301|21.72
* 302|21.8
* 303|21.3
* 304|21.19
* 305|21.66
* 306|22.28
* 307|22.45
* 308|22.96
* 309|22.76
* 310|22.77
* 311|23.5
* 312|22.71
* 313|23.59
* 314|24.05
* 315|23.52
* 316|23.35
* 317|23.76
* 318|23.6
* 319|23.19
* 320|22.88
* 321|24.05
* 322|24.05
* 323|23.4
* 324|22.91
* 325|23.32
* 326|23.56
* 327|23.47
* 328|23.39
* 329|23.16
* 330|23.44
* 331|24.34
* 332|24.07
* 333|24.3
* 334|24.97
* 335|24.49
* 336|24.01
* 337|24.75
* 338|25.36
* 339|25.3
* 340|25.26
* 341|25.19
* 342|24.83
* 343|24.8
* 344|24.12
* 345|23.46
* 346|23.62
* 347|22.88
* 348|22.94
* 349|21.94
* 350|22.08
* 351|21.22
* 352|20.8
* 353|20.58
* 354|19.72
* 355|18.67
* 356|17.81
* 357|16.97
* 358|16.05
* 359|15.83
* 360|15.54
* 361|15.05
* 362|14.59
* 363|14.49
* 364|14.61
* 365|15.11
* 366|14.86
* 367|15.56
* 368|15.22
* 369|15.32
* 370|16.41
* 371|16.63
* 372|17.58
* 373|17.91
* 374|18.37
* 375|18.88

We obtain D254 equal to 5.3 K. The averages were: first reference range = 20.1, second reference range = 22.4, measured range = 19.4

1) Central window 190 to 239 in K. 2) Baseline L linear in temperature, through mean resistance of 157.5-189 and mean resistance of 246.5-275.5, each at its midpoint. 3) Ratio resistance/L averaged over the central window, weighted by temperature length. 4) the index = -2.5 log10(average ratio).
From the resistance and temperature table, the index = 0.36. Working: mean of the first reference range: 20.2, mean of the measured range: 14.8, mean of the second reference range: 21.2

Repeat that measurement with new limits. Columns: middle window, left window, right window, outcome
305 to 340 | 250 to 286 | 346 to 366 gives -0.213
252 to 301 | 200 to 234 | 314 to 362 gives -0.214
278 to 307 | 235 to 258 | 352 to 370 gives -0.181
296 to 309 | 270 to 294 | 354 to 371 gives -0.093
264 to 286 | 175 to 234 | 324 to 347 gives -0.043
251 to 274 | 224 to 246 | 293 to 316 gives -0.209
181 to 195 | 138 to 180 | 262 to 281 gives -0.026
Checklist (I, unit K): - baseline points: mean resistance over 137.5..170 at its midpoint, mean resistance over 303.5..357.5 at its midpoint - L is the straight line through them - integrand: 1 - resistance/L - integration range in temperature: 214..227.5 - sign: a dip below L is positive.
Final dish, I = 6.9 K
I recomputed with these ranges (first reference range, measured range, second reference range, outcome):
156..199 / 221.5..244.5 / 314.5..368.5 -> 8.1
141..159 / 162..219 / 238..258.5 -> 1.9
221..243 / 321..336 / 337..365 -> -3.7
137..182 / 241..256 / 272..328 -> 0.3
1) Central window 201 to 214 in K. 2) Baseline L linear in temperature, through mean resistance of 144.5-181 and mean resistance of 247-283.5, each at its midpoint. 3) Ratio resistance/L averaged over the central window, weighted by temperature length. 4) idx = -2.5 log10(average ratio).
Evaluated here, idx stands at 0.19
